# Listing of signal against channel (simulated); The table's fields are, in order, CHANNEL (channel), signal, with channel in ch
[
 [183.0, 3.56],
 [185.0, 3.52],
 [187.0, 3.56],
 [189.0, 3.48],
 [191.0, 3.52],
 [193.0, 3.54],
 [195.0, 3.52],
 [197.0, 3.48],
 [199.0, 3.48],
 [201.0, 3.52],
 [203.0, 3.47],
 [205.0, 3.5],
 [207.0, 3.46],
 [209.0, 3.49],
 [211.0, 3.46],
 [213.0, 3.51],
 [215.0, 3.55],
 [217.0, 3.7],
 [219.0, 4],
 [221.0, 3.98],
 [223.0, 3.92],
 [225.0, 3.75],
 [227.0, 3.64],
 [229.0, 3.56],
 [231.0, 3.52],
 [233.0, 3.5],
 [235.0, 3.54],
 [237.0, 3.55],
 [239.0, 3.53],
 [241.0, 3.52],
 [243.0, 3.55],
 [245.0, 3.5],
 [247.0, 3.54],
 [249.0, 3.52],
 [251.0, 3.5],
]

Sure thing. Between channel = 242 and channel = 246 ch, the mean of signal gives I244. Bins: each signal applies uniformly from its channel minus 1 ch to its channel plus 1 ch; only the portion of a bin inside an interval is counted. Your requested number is 3.52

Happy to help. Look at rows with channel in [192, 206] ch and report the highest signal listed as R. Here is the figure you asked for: 3.54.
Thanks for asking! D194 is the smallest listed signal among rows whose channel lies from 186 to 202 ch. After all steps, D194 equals 3.48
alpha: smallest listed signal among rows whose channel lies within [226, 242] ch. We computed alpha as 3.5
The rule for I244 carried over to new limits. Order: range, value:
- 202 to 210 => 3.48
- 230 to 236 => 3.52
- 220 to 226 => 3.88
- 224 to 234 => 3.59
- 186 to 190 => 3.52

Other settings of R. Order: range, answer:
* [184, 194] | 3.56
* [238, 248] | 3.55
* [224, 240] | 3.75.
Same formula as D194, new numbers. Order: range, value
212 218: 3.51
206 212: 3.46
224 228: 3.64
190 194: 3.52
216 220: 3.7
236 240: 3.53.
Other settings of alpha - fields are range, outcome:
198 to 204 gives 3.47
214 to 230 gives 3.55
